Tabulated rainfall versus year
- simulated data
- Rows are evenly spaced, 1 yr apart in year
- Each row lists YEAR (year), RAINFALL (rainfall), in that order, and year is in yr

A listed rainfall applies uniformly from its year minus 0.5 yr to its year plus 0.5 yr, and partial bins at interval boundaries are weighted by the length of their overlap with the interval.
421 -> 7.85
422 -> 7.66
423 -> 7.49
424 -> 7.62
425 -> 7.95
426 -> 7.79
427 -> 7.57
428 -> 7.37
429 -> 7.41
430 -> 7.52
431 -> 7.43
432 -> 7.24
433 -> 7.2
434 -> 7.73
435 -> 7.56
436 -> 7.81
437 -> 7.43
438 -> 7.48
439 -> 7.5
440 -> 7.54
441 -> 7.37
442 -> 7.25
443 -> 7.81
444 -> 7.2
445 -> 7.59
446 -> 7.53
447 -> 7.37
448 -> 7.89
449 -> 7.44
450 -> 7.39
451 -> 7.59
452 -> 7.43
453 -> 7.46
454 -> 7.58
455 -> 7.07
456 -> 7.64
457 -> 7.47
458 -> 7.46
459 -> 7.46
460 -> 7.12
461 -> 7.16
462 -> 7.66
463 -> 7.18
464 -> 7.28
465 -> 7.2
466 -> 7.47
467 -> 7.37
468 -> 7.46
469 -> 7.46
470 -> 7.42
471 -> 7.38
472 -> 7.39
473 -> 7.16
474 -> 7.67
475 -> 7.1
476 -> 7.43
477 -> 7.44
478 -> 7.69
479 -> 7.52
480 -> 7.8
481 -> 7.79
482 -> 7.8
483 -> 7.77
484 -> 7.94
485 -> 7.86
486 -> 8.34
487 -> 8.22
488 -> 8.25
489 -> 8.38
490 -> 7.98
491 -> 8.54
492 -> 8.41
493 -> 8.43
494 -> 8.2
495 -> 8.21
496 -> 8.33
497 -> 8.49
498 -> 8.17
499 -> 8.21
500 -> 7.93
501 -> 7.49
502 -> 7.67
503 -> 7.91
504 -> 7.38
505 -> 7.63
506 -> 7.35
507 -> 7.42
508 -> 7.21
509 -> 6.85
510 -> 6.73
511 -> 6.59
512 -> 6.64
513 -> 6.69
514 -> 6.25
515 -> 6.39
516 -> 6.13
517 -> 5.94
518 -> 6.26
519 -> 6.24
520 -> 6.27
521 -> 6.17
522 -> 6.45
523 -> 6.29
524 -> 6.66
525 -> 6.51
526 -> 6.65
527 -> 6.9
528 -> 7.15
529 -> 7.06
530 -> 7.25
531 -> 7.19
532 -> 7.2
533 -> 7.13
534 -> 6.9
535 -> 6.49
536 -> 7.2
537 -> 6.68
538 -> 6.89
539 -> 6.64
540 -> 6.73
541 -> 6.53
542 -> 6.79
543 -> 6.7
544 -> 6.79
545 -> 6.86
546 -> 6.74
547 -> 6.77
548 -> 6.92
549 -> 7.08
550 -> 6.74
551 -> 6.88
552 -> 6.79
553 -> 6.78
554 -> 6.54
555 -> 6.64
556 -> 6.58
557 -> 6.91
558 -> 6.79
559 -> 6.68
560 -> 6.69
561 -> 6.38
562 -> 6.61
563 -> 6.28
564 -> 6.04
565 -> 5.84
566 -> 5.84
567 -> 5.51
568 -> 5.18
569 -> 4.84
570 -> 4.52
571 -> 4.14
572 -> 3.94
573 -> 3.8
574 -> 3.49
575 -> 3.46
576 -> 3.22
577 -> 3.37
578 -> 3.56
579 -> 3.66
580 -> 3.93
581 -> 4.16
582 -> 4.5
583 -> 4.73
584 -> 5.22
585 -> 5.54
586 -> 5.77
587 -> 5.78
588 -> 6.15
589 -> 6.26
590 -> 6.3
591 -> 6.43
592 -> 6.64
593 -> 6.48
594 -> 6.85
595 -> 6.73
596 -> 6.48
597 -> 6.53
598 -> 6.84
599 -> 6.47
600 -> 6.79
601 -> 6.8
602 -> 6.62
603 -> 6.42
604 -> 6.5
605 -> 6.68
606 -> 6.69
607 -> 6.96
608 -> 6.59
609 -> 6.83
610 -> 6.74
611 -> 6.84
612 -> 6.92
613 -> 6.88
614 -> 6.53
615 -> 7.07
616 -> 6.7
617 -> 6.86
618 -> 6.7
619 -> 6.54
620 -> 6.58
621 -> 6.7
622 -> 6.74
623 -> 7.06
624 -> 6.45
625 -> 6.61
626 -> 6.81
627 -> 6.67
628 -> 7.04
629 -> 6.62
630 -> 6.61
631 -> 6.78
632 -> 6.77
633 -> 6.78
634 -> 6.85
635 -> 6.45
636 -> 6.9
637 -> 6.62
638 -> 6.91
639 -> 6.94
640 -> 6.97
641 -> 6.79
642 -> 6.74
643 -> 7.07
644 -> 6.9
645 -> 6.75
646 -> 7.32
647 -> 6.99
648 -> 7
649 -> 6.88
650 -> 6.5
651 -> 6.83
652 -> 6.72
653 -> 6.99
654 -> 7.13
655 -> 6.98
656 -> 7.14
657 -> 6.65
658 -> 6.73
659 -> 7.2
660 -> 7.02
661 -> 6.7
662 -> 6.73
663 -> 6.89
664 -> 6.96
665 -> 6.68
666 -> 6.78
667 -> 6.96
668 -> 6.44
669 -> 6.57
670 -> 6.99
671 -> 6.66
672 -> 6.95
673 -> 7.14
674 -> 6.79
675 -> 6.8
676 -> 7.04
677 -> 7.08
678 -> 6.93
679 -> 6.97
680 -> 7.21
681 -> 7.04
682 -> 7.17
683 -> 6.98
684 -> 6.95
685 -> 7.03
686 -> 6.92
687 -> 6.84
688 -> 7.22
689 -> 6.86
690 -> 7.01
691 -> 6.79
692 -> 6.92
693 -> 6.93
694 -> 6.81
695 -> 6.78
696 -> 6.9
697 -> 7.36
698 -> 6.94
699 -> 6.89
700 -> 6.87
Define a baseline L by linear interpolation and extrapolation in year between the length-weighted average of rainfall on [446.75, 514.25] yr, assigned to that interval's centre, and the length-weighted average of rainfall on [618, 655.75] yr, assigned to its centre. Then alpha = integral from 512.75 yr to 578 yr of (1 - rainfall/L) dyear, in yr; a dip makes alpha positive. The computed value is 9.7 yr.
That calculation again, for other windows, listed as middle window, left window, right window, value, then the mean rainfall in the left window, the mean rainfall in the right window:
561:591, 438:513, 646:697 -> 9.57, 7.59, 6.91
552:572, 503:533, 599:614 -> 2.18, 6.77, 6.72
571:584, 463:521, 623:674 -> 5.91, 7.47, 6.83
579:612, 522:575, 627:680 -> 2.06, 6.34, 6.86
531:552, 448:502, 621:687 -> 1.56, 7.7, 6.86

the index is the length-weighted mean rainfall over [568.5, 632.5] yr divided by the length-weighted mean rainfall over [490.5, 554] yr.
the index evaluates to 0.85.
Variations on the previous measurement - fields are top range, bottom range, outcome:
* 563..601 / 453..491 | 0.70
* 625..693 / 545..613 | 1.16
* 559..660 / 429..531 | 0.84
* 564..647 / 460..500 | 0.79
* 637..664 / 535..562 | 1.02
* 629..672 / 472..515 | 0.89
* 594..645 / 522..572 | 1.04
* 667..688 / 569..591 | 1.51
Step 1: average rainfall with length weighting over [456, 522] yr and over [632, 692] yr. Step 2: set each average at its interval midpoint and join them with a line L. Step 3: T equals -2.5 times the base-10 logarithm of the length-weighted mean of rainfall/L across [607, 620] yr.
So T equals 0.04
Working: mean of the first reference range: 7.44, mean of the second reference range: 6.89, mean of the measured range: 6.77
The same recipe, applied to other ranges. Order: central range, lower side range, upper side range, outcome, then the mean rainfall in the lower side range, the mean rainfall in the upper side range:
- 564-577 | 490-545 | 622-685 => 0.48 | 7.1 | 6.86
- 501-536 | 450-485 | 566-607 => -0.04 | 7.47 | 5.45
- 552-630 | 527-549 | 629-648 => 0.14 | 6.89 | 6.84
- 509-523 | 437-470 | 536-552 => 0.10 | 7.43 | 6.8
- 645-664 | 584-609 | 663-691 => -0.02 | 6.45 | 6.92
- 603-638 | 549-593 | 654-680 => -0.09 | 5.5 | 6.88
